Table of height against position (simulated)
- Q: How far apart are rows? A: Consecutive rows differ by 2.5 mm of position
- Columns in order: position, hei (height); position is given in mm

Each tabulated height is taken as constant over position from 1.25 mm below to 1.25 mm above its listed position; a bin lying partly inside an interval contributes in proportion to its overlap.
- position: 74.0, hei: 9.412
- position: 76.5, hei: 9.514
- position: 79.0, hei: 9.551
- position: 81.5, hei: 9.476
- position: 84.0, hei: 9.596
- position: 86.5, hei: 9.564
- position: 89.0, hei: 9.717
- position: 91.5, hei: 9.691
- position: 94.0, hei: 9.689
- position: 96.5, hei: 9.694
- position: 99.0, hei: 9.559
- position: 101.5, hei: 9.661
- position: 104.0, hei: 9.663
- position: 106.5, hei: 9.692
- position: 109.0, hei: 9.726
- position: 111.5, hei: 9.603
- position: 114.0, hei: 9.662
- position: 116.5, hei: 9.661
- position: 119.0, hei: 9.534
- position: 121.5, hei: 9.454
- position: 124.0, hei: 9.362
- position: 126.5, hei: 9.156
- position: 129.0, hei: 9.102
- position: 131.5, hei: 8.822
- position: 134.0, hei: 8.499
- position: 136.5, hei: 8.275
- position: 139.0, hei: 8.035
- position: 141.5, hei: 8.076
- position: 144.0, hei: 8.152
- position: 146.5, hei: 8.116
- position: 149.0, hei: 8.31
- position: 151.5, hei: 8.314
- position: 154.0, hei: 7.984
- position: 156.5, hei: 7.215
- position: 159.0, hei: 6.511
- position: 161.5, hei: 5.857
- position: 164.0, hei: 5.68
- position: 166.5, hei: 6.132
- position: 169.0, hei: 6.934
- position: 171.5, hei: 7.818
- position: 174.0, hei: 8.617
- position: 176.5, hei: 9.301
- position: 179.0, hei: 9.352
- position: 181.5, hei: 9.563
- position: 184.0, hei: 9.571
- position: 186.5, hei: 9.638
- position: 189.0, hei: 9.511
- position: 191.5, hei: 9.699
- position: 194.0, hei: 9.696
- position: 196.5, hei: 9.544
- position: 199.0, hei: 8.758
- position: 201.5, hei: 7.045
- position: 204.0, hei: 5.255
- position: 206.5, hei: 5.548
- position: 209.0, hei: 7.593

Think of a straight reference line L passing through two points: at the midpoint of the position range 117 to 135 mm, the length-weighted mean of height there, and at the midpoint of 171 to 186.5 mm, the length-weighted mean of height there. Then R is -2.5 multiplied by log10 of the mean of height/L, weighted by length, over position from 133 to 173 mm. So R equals 0.22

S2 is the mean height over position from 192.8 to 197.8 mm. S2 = 9.61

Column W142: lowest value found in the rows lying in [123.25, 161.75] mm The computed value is 5.857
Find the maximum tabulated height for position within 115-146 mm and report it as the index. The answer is 9.661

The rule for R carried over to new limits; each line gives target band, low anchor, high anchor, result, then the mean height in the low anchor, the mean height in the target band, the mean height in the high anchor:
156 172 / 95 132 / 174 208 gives 0.35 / 9.5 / 6.51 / 8.64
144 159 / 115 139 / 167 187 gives 0.13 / 9.05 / 7.88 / 8.72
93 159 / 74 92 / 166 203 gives 0.04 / 9.57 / 8.91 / 8.77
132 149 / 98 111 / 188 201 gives 0.16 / 9.66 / 8.23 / 9.3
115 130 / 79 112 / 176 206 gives 0.00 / 9.64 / 9.39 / 8.82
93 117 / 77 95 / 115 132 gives -0.02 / 9.61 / 9.66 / 9.33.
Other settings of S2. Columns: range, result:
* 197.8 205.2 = 7.02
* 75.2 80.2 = 9.53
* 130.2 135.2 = 8.67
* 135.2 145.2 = 8.14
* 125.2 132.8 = 9.03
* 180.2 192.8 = 9.6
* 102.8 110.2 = 9.69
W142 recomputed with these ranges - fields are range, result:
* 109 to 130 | 9.102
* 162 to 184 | 5.68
